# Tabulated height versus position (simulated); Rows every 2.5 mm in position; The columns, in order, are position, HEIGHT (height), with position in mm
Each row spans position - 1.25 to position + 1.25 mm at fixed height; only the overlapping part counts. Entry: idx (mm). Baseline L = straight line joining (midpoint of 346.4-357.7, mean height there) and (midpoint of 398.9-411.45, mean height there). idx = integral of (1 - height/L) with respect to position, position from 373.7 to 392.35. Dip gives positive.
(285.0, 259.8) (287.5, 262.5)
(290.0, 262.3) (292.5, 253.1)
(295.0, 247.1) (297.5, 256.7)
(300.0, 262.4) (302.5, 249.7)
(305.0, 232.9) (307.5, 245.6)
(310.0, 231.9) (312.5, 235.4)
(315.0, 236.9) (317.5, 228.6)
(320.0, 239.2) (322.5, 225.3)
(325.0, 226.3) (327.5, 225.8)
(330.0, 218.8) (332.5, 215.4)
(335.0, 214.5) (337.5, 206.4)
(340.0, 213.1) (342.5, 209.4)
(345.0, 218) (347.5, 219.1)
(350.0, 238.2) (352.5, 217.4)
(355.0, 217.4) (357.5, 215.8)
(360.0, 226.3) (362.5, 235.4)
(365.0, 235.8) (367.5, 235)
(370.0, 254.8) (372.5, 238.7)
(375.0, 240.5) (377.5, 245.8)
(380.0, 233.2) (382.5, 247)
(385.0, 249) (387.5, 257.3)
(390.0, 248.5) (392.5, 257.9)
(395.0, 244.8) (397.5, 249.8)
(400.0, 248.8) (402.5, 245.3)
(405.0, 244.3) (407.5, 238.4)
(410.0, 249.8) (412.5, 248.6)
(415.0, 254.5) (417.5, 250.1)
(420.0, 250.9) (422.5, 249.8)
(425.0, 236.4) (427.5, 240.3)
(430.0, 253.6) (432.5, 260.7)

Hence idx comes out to -0.9 mm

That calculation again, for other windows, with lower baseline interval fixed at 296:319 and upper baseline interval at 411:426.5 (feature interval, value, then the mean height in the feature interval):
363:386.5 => 0.36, 242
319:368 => 4.38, 222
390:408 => -0.02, 248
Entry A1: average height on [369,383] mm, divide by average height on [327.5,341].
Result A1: 1.13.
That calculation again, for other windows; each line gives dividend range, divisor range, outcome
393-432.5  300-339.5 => 1.08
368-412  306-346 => 1.10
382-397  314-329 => 1.09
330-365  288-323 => 0.90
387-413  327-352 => 1.14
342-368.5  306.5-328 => 0.96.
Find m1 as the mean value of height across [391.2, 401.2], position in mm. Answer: 250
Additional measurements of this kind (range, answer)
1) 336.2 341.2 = 210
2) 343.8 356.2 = 222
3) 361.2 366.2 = 236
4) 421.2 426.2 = 243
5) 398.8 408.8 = 244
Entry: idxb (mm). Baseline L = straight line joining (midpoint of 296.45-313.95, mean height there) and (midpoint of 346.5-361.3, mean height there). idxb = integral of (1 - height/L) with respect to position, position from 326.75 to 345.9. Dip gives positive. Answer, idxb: 1.3 mm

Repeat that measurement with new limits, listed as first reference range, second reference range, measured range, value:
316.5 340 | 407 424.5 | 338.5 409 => -0.2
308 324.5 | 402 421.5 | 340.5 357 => 1.3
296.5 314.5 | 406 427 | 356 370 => 0.8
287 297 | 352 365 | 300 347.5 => 2.7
